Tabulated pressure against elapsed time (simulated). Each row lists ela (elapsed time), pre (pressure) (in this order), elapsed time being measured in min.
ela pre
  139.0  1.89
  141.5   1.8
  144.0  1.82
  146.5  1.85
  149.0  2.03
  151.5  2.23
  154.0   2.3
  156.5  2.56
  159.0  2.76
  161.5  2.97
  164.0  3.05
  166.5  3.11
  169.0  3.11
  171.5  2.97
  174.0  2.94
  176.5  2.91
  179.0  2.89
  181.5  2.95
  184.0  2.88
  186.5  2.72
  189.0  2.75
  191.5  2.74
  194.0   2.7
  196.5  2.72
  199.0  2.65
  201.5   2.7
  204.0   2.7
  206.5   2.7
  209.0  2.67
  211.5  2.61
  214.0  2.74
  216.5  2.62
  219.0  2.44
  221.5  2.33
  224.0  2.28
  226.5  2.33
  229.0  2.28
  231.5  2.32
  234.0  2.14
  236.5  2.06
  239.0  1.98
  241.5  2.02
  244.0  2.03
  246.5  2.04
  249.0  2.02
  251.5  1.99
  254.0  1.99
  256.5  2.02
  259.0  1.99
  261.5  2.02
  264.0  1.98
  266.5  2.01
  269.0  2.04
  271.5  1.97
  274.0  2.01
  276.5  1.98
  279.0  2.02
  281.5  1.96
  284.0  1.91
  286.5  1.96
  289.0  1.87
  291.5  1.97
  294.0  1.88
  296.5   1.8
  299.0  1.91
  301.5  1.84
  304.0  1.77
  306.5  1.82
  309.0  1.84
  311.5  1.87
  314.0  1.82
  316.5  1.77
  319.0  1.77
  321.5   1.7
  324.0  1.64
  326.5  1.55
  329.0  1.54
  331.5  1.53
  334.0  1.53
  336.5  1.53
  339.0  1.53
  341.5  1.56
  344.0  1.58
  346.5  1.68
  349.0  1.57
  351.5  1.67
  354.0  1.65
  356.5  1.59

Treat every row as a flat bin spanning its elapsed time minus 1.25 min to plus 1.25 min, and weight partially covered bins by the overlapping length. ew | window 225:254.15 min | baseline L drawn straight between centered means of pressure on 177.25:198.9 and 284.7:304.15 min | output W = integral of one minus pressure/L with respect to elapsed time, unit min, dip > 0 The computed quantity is 3.0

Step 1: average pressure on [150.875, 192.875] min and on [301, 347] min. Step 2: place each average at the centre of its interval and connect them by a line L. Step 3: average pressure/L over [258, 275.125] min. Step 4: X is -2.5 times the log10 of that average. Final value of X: 0.06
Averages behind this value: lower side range 2.82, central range 2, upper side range 1.67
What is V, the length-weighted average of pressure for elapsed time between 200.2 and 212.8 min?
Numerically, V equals 2.68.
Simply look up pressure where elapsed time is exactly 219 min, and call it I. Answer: 2.44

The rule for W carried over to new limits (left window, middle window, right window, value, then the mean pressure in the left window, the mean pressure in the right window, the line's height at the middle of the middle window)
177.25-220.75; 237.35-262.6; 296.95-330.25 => 3.1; 2.71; 1.76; 2.29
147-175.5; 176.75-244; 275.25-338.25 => -3.5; 2.71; 1.79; 2.4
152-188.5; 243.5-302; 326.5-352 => 2.8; 2.85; 1.57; 2.07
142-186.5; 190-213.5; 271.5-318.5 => -2.5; 2.65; 1.89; 2.43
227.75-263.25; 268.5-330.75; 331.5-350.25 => -2.1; 2.06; 1.57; 1.78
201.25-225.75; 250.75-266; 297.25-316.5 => 1.5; 2.57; 1.83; 2.22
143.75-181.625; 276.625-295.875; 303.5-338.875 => -0.4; 2.67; 1.68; 1.9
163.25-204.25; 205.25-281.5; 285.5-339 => 5.2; 2.85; 1.75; 2.34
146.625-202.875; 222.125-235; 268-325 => 0.4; 2.74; 1.88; 2.36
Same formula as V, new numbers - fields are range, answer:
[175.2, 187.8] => 2.87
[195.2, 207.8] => 2.69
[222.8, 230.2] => 2.3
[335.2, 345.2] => 1.55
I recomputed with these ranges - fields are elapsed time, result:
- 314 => 1.82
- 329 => 1.54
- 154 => 2.3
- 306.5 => 1.82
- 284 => 1.91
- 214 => 2.74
